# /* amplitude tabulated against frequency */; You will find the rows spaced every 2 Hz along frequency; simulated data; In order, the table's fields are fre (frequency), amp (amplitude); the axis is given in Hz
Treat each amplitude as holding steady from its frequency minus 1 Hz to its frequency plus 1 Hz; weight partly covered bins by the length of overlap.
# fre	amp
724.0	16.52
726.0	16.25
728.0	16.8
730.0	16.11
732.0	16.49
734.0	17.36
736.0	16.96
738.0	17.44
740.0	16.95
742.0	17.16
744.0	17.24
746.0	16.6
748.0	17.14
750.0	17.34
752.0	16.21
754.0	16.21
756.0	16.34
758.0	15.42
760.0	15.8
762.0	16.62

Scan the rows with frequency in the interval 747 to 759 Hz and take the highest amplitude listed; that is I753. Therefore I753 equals 17.34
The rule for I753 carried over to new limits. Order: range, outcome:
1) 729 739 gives 17.44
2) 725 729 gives 16.8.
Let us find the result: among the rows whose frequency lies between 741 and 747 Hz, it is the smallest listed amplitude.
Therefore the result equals 16.6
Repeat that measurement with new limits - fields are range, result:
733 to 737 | 16.96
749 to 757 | 16.21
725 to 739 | 16.11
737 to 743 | 16.95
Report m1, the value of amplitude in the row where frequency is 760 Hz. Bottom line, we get 15.8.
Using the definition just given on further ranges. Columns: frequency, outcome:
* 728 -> 16.8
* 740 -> 16.95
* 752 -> 16.21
